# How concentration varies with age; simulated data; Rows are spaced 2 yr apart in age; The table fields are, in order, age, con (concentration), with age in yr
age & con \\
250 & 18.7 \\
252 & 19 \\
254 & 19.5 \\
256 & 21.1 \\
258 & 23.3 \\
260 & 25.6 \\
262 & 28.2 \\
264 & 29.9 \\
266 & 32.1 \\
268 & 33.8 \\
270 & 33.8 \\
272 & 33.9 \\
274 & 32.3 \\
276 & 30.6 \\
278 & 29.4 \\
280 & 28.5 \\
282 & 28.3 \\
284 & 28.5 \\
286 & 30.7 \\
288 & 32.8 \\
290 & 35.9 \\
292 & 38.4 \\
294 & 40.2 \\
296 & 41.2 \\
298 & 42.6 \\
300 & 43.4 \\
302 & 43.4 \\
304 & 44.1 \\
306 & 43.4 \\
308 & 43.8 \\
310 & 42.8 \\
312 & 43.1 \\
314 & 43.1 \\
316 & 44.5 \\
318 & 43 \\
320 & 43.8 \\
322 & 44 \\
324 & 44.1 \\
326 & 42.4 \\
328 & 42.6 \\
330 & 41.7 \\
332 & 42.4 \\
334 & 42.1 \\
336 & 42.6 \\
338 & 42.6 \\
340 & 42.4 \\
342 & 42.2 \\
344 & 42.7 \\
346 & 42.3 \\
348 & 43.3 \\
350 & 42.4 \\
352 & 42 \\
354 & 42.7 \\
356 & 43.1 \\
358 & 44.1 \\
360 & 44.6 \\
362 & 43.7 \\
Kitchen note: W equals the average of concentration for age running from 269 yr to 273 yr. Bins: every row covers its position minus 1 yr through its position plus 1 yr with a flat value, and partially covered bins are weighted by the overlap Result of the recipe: 33.8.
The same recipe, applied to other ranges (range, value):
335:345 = 42.5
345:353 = 42.5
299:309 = 43.6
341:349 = 42.6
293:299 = 41.3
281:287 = 29.2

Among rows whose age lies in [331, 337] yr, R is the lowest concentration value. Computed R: 42.1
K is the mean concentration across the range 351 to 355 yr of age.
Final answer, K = 42.4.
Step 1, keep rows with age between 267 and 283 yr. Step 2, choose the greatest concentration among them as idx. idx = 33.9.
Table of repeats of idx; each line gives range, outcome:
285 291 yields 35.9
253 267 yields 32.1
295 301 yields 43.4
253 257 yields 21.1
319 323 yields 44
